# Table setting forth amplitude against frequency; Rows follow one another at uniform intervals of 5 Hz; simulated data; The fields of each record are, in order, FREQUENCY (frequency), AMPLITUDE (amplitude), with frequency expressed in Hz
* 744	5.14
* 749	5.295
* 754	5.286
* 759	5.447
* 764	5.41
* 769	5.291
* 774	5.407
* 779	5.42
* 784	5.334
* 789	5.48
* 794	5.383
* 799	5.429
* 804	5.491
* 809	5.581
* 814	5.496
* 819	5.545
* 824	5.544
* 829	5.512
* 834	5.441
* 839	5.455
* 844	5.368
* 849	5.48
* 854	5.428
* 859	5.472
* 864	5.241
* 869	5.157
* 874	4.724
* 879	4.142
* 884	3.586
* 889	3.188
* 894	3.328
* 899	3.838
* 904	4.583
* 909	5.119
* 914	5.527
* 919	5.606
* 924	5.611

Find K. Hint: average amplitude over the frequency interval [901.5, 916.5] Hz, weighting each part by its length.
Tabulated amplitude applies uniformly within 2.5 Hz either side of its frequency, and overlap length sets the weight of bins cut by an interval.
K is 5.08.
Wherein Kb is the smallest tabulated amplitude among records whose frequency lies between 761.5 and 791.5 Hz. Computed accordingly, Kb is 5.291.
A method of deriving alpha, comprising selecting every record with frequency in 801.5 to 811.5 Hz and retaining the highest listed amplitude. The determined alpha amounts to 5.581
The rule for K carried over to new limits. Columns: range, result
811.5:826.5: 5.53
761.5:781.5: 5.38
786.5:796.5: 5.43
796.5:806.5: 5.46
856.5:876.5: 5.15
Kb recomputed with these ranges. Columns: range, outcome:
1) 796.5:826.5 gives 5.429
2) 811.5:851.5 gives 5.368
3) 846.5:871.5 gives 5.157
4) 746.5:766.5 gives 5.286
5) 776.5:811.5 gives 5.334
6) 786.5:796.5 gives 5.383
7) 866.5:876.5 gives 4.724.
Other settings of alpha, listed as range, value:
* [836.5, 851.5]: 5.48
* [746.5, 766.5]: 5.447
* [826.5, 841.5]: 5.512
